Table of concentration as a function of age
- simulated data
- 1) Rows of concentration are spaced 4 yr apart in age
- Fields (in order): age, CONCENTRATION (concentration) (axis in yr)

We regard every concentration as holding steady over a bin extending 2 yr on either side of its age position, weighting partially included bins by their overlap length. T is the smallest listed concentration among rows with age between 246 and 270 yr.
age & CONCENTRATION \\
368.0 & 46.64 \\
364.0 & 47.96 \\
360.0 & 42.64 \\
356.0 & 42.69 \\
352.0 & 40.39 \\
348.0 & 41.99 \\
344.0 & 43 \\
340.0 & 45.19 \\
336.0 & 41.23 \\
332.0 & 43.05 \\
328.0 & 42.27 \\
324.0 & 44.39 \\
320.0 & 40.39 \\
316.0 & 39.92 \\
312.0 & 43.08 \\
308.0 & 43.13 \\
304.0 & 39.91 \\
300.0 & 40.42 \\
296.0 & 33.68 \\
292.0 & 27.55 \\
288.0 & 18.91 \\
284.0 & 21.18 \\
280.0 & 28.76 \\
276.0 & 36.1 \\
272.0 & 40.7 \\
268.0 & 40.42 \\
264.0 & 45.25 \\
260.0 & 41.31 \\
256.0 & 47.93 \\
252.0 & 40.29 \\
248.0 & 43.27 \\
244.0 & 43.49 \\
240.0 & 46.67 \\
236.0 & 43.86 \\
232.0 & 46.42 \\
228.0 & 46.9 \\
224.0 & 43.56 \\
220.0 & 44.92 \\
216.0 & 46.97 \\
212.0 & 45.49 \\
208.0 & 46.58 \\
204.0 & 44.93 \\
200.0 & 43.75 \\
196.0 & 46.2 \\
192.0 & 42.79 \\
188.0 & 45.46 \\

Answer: 40.29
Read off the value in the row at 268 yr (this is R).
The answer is 40.42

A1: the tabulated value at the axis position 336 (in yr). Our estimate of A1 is 41.23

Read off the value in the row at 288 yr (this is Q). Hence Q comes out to 18.91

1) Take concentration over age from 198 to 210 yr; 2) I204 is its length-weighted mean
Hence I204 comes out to 45.1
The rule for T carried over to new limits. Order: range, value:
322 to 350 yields 41.23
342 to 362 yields 40.39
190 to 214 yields 42.79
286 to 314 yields 18.91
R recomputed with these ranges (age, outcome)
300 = 40.42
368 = 46.64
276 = 36.1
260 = 41.31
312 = 43.08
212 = 45.49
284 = 21.18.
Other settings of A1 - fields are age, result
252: 40.29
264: 45.25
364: 47.96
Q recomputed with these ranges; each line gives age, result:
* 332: 43.05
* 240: 46.67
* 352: 40.39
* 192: 42.79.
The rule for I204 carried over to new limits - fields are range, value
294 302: 37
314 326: 41.6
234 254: 43.5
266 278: 39.1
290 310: 36.9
